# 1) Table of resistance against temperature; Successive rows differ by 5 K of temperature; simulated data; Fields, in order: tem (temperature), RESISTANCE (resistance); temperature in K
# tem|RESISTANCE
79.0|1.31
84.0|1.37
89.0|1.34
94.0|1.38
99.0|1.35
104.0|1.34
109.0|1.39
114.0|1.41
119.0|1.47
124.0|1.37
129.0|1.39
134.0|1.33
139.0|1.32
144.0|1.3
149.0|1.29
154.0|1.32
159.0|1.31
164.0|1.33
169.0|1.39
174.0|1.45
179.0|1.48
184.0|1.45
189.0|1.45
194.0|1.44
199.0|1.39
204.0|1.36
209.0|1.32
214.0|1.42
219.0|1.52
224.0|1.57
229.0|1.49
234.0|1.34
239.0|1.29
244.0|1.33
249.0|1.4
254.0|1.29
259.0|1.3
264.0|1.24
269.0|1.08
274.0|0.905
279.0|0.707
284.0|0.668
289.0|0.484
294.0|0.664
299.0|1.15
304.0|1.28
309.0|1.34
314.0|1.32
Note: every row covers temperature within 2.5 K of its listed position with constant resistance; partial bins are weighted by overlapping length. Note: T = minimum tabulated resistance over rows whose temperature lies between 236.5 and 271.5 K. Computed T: 1.08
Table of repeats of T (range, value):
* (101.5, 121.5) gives 1.34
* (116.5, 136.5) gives 1.33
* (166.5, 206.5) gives 1.36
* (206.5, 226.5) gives 1.32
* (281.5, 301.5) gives 0.484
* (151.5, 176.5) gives 1.31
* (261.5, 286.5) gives 0.668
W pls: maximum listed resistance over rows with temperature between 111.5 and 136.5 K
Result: 1.47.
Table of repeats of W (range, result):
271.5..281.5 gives 0.905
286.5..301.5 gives 1.15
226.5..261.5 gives 1.49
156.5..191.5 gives 1.48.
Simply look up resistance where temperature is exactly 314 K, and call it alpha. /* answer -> 1.32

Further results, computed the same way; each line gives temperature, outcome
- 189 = 1.45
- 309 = 1.34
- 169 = 1.39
